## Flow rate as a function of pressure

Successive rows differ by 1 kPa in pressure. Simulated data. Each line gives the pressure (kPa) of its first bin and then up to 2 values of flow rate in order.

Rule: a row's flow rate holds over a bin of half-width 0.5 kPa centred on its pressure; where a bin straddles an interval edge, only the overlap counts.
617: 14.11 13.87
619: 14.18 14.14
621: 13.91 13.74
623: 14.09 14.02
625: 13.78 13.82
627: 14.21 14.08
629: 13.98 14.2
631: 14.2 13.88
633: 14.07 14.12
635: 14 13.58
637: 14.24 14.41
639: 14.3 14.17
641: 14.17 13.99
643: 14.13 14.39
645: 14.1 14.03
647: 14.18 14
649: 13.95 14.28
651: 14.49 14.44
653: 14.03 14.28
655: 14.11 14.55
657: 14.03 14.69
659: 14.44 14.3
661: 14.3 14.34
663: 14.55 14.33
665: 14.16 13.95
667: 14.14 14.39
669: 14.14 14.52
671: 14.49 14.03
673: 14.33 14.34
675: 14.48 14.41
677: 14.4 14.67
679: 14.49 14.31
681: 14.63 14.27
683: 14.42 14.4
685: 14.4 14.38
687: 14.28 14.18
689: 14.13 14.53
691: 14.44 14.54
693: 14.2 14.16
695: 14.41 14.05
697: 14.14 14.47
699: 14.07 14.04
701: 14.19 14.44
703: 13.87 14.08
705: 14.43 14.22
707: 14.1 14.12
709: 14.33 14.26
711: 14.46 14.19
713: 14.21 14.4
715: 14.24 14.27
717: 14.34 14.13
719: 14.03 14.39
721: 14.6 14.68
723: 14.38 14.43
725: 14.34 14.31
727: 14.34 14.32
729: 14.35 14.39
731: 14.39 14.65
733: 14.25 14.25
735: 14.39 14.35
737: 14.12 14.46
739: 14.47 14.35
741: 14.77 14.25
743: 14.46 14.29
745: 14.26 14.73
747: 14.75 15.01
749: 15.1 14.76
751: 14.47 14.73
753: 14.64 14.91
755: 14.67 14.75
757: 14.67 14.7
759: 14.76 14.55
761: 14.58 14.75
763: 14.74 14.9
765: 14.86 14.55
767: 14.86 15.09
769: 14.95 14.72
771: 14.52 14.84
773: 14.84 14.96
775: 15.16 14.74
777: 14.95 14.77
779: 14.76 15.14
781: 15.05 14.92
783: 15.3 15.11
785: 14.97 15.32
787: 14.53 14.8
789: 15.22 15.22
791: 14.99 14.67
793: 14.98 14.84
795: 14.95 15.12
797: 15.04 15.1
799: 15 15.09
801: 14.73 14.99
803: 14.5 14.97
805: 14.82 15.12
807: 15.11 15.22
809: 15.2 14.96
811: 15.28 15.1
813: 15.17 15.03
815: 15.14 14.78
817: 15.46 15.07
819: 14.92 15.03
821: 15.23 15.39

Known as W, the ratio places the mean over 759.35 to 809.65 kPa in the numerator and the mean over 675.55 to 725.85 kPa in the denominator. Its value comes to 1.04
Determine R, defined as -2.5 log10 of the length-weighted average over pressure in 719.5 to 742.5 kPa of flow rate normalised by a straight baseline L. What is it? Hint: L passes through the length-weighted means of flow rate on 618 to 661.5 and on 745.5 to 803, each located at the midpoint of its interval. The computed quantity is 0.017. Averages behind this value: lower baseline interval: 14.1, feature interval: 14.4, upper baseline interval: 14.9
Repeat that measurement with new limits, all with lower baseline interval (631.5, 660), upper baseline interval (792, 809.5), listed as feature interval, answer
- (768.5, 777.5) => 0.00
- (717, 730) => 0.02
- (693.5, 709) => 0.02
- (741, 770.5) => 0.00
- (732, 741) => 0.02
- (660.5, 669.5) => 0.00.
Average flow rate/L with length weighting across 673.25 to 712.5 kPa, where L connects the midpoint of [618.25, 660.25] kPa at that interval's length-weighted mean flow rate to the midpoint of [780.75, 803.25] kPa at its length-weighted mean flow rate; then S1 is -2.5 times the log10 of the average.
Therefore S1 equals 0.01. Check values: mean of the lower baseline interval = 14.1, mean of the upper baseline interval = 15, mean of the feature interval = 14.3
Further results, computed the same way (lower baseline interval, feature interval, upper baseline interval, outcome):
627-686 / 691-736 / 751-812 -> 0.02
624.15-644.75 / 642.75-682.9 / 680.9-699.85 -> -0.01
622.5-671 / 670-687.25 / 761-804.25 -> 0.00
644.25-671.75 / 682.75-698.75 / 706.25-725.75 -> 0.00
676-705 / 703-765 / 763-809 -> 0.01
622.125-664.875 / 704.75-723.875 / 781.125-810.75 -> 0.02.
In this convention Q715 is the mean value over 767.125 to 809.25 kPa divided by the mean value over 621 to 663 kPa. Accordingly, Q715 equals 1.06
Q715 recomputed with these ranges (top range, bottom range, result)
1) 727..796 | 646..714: 1.03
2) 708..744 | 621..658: 1.02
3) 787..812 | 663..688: 1.04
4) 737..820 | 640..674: 1.04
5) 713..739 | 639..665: 1.01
